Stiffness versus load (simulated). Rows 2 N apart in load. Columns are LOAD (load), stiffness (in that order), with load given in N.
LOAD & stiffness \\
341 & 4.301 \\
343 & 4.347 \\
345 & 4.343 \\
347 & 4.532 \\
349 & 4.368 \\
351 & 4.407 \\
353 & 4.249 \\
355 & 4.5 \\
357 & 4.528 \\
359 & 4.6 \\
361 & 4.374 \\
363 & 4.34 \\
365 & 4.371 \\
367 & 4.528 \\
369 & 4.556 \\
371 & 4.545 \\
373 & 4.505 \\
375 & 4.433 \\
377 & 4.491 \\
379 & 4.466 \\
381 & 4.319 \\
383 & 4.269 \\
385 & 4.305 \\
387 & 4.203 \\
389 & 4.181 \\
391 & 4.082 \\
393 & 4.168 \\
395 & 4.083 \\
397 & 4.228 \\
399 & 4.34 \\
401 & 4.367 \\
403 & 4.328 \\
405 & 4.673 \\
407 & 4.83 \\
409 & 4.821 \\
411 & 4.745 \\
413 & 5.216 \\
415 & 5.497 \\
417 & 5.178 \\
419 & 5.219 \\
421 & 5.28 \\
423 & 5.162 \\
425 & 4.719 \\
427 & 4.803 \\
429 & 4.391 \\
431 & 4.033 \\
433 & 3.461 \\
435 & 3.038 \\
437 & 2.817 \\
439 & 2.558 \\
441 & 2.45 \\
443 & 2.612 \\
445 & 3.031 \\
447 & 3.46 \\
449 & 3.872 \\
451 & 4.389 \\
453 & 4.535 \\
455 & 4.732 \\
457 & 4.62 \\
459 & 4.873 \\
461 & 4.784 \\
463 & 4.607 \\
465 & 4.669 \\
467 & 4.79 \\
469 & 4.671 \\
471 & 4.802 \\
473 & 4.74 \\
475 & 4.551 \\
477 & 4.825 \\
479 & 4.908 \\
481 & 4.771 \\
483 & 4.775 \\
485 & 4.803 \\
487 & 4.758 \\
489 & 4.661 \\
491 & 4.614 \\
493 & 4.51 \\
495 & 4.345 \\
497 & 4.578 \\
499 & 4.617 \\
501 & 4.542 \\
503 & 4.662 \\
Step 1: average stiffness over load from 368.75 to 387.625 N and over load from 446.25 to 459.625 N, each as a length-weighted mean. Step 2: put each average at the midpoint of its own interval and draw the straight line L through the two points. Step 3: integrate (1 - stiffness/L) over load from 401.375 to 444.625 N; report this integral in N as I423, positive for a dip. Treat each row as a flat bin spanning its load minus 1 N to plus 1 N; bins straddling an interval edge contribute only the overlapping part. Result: 1.2 N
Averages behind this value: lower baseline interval 4.41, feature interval 4.26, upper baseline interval 4.36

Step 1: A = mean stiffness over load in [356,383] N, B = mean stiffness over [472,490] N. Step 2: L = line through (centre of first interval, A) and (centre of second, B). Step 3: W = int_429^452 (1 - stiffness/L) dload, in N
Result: 6.68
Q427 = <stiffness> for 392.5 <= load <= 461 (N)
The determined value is 4.26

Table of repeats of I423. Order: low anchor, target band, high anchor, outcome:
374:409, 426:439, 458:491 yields 2.5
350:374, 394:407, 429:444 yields -2.2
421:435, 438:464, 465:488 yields 3.9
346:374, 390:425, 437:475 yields -3.6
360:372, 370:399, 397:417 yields 1.8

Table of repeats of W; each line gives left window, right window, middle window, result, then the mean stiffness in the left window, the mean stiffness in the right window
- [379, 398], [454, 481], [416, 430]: -1.6 N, 4.22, 4.74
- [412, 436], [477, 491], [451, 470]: 0.2 N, 4.67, 4.77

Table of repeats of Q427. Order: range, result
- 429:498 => 4.23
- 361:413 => 4.42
